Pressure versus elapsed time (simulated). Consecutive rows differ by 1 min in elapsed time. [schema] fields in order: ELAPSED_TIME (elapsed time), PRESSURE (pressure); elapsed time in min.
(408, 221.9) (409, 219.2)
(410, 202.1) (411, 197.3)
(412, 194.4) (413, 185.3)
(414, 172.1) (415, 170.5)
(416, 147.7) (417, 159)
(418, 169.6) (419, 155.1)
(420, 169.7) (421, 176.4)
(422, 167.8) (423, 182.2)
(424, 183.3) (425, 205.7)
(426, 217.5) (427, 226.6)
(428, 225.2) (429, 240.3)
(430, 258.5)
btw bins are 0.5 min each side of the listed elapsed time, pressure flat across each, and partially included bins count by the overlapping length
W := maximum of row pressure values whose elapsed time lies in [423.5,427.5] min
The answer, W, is 226.6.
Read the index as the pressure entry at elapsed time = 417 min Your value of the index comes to 159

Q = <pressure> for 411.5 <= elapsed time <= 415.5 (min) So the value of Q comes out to 181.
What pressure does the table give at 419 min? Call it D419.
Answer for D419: 155.1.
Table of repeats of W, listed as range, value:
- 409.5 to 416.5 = 202.1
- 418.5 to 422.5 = 176.4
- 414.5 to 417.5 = 170.5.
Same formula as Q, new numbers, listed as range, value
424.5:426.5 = 212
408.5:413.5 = 200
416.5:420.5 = 163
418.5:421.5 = 167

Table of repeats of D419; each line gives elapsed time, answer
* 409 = 219.2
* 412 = 194.4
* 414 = 172.1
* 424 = 183.3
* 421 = 176.4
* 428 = 225.2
